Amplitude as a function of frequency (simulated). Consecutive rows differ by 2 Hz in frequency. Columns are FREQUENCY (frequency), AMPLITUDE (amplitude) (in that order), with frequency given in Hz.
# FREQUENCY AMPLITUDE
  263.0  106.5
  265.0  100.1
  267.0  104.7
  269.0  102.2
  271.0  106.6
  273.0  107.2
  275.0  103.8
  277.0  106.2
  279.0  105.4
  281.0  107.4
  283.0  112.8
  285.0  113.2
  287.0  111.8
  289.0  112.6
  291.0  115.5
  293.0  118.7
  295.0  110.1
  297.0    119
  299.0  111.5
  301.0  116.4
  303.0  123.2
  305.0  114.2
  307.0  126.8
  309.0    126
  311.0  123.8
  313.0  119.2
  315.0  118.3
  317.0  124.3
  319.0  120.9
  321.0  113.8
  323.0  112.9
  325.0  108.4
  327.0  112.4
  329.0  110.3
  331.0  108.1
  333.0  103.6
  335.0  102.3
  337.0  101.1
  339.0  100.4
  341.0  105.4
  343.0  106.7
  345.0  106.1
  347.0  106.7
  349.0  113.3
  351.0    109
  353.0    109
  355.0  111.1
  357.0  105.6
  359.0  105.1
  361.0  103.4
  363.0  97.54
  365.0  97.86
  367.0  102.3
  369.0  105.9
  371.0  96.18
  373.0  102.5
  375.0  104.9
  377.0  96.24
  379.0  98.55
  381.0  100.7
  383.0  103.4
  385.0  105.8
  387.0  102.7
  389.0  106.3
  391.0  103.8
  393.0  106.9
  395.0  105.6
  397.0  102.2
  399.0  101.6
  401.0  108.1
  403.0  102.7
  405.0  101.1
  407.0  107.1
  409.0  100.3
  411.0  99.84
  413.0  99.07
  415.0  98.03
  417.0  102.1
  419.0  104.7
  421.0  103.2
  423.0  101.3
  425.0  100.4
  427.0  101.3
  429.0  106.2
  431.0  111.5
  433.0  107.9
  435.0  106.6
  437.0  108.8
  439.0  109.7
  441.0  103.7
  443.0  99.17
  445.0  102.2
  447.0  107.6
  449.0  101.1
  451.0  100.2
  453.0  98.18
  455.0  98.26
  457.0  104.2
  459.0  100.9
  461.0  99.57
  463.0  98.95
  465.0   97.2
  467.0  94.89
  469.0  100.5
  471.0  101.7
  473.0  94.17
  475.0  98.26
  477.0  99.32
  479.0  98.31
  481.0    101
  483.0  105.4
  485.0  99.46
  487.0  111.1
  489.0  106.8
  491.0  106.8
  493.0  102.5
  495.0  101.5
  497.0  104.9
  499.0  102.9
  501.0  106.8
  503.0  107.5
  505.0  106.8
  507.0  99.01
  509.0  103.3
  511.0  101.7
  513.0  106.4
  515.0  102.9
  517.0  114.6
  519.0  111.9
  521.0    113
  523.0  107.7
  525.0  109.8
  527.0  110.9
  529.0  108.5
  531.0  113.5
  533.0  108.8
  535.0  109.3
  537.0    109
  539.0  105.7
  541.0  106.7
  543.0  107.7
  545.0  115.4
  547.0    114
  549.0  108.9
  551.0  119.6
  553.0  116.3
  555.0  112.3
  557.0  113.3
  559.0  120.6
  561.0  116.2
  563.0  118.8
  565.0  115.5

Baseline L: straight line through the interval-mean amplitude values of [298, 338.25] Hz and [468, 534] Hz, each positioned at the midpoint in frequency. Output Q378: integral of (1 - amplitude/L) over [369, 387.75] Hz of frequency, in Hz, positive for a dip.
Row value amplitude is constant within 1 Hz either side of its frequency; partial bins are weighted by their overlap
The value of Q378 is 1.7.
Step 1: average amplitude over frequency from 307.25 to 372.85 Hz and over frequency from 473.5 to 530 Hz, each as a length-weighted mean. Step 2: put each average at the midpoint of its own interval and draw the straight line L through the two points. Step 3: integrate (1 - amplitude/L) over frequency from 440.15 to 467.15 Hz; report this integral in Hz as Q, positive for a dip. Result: 1.5 Hz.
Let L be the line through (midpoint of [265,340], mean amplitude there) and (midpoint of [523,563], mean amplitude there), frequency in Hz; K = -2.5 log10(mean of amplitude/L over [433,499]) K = 0.10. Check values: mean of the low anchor 112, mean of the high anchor 112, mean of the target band 102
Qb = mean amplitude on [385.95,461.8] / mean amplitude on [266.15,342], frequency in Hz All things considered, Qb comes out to 0.92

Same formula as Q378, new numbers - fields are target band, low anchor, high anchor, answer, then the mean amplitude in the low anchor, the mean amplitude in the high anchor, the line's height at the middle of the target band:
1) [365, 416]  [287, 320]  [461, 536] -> 4.5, 119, 104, 112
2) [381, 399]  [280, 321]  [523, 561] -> 1.7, 117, 112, 115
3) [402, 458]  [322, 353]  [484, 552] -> 2.3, 107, 108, 107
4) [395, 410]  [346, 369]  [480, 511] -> 0.2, 106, 104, 105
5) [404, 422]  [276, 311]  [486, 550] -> 1.5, 115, 108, 111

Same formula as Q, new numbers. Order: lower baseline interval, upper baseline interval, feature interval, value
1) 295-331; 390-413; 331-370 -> 2.2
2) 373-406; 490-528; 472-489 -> 0.7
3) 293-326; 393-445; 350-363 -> 0.6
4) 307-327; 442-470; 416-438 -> -0.2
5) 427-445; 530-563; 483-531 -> 1.6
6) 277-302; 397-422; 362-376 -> 0.6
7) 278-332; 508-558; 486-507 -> 1.0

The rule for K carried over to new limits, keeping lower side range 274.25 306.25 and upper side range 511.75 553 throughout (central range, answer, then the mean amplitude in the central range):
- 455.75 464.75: 0.11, 101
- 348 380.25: 0.08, 104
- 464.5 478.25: 0.13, 98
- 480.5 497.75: 0.06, 104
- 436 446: 0.07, 105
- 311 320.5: -0.08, 121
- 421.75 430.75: 0.08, 103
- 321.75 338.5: 0.05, 107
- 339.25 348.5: 0.06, 106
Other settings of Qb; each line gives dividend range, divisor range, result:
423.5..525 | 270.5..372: 0.94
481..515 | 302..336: 0.90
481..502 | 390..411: 1.01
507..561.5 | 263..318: 0.97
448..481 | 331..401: 0.95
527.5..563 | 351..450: 1.08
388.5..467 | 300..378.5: 0.94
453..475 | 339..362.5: 0.93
